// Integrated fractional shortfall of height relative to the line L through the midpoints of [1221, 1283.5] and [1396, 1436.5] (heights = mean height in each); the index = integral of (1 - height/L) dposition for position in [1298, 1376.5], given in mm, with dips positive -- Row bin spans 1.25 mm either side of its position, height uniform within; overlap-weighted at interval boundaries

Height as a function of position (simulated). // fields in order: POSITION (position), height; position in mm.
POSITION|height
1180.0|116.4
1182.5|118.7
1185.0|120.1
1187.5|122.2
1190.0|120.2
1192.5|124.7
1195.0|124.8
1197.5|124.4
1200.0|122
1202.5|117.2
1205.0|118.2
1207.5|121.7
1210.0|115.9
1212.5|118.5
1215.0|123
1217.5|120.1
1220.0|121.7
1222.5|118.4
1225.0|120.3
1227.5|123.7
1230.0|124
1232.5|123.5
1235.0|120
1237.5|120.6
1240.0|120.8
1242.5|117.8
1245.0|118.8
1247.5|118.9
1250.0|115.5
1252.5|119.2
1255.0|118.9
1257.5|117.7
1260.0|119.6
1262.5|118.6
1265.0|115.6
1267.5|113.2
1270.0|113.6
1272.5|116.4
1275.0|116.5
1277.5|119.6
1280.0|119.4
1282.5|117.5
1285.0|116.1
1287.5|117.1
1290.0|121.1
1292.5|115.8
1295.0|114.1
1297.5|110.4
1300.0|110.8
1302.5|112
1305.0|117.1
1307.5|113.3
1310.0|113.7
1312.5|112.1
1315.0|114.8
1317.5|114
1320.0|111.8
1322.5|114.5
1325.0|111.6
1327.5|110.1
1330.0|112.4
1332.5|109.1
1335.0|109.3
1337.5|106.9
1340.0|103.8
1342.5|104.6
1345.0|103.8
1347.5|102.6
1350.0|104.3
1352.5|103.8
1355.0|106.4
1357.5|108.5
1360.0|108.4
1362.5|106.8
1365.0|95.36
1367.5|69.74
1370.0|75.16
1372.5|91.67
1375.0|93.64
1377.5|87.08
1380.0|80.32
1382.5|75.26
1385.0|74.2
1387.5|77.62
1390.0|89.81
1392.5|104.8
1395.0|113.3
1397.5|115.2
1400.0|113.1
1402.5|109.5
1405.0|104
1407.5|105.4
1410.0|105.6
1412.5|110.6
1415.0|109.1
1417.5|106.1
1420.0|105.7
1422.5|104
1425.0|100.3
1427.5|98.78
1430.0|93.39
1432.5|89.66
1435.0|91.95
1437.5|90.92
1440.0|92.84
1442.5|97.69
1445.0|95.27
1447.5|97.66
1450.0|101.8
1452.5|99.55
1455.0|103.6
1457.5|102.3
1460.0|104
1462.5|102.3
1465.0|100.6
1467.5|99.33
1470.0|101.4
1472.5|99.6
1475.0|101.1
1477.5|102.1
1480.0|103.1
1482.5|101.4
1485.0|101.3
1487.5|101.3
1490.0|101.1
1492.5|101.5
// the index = 4.0 mm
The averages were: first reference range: 119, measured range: 106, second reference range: 104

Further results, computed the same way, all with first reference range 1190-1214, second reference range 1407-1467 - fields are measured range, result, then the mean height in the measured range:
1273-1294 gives -0.8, 118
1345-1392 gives 6.3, 92.2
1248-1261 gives -0.2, 118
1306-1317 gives -0.2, 114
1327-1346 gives 0.3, 107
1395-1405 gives -0.8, 112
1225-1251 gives -0.6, 120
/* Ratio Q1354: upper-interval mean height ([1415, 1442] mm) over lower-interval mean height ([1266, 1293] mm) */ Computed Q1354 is 0.84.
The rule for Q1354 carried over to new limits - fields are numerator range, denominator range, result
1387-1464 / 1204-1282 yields 0.85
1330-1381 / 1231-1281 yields 0.84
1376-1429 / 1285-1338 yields 0.88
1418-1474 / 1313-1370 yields 0.94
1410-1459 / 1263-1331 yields 0.87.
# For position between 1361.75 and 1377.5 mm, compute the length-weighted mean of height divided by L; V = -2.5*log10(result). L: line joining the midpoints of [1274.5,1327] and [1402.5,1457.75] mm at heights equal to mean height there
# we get 0.214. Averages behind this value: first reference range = 115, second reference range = 100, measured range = 88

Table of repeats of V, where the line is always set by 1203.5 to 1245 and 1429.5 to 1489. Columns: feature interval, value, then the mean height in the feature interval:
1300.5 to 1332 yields -0.01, 113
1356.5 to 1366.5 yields 0.04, 104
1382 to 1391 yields 0.31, 79.3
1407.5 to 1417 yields -0.05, 108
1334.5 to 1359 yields 0.04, 105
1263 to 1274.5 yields 0.01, 115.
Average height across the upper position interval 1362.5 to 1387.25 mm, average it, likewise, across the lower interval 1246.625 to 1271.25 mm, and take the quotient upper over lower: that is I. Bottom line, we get 0.71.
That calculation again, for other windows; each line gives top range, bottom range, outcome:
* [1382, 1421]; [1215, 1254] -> 0.85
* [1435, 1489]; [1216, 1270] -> 0.84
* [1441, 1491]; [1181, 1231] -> 0.83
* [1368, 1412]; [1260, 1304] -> 0.82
